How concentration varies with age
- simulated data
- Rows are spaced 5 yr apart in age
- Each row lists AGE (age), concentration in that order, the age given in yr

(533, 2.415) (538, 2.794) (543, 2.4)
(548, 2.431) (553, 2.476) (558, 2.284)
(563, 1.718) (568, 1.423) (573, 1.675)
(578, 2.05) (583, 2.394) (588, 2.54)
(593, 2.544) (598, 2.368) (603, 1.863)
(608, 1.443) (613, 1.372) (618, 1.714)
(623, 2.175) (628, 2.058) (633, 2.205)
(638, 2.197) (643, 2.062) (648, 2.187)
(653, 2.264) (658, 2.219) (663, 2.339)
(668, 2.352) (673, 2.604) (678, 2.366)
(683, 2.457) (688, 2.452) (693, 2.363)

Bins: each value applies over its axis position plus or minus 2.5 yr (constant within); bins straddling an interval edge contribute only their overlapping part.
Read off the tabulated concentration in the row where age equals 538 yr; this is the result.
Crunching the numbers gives 2.794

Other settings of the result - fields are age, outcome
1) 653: 2.264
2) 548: 2.431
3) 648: 2.187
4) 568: 1.423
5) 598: 2.368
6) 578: 2.05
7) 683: 2.457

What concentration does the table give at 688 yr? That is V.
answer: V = 2.452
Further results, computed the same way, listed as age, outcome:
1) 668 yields 2.352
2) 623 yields 2.175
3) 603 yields 1.863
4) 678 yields 2.366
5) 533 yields 2.415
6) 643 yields 2.062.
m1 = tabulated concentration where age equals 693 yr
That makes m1 2.363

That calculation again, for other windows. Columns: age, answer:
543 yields 2.4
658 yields 2.219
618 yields 1.714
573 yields 1.675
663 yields 2.339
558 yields 2.284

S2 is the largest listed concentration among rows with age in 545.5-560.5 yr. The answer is 2.476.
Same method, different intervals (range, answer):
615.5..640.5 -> 2.205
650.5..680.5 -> 2.604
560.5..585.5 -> 2.394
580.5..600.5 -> 2.544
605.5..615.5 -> 1.443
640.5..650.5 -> 2.187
